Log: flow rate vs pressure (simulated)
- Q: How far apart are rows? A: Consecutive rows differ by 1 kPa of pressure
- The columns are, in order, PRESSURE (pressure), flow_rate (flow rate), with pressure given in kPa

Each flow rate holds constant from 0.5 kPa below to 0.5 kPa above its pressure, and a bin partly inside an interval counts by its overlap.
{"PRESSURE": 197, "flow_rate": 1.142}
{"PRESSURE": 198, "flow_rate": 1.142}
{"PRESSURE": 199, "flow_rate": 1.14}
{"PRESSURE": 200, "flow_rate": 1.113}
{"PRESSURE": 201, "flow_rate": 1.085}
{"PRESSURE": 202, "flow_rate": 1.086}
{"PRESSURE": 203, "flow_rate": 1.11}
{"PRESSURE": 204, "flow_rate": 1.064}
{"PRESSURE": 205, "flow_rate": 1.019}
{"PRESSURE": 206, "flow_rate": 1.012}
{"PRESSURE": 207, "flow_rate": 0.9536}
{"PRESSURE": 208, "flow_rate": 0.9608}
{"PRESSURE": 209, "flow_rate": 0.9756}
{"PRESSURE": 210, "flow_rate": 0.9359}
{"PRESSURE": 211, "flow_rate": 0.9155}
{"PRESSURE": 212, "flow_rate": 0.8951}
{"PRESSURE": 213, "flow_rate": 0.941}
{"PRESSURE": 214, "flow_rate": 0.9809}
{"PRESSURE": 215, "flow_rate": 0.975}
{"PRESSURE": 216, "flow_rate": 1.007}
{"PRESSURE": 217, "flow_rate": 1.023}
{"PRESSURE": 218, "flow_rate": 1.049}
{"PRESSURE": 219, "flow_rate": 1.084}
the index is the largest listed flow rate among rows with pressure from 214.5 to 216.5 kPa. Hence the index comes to 1.007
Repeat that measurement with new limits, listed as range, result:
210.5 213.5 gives 0.941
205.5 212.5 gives 1.012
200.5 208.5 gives 1.11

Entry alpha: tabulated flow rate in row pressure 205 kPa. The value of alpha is 1.019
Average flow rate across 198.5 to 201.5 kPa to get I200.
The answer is 1.11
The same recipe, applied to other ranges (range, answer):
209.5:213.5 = 0.922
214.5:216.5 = 0.991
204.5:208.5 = 0.986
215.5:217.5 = 1.01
